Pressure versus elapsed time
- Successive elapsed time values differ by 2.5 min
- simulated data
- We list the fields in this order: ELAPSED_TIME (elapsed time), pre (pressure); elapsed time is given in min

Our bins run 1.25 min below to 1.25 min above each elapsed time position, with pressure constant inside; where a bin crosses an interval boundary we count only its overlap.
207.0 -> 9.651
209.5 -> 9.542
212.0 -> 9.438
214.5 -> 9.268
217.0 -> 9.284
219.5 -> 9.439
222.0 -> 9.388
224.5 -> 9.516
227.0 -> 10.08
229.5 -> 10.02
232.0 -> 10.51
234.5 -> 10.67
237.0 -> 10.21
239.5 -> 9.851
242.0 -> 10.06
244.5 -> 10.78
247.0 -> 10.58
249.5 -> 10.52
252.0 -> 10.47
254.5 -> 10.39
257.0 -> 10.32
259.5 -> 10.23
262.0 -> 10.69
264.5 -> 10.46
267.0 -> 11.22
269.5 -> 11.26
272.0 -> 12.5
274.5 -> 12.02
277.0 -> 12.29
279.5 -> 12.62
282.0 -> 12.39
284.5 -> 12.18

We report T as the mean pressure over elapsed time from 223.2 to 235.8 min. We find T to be 10.2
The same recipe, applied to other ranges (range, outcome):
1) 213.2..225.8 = 9.38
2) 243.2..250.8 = 10.6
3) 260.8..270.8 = 10.9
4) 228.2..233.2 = 10.3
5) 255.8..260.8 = 10.3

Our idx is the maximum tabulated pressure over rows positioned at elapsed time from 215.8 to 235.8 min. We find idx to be 10.67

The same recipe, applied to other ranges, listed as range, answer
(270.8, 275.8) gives 12.5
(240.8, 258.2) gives 10.78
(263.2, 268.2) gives 11.22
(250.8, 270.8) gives 11.26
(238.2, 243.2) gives 10.06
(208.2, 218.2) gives 9.542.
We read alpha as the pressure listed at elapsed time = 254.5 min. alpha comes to 10.39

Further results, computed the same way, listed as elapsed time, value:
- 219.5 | 9.439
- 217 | 9.284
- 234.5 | 10.67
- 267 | 11.22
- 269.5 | 11.26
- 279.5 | 12.62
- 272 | 12.5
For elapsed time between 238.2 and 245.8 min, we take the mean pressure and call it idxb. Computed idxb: 10.2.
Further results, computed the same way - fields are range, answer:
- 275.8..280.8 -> 12.5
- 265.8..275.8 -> 11.8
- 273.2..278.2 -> 12.2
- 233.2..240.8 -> 10.2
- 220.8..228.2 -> 9.66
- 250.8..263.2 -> 10.4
